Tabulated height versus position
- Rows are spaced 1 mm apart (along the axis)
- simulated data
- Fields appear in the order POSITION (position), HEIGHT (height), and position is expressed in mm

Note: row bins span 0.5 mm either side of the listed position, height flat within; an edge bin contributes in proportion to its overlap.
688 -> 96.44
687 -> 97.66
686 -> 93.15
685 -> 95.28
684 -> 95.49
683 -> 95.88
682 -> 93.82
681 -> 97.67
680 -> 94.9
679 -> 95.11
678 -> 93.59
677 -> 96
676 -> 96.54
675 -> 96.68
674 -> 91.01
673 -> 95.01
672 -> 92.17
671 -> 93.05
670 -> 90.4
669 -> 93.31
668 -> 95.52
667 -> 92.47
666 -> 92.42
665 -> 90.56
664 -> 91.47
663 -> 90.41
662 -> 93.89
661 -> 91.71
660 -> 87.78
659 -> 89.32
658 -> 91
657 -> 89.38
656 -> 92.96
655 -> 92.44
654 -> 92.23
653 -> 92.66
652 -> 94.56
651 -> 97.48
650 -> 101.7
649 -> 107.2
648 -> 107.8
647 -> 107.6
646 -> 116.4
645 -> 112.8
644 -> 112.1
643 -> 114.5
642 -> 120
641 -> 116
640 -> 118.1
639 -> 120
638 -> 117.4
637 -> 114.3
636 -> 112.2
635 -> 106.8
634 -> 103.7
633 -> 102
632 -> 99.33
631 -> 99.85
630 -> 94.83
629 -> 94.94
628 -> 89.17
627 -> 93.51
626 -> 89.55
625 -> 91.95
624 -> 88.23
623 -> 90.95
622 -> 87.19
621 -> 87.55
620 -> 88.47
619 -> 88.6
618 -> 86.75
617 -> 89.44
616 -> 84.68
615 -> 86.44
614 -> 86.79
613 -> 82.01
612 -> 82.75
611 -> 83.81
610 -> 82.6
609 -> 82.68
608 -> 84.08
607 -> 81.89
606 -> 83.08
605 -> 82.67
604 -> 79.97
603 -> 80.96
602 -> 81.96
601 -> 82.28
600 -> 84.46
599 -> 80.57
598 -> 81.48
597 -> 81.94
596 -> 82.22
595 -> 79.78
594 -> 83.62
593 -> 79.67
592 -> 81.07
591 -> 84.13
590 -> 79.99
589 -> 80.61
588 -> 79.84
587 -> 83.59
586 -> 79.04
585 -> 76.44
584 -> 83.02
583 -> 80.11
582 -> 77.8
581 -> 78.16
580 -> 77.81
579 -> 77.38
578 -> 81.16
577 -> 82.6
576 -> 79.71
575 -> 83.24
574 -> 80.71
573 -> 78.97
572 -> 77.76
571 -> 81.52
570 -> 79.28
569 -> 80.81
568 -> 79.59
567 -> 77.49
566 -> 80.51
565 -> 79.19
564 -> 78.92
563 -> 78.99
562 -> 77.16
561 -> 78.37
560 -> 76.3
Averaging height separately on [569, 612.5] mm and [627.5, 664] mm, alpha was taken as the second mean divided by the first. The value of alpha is 1.3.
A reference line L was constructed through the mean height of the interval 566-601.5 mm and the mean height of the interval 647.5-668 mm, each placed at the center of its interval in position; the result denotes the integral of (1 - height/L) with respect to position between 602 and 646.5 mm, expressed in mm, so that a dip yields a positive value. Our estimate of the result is -3.7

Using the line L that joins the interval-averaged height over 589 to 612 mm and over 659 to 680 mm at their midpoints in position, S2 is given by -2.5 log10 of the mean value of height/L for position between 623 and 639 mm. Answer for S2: -0.15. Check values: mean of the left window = 82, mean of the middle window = 100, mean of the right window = 92.9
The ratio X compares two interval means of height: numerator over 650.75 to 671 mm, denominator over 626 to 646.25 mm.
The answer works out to 0.86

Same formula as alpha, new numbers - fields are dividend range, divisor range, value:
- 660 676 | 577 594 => 1.16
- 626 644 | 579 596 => 1.33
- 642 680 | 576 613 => 1.19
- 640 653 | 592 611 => 1.33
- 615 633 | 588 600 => 1.12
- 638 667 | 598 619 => 1.21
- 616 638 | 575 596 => 1.19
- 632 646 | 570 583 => 1.41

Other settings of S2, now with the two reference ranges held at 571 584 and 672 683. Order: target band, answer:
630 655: -0.195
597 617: 0.016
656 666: 0.019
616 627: -0.030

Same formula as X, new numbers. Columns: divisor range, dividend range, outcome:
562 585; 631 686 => 1.25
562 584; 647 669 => 1.18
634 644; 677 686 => 0.83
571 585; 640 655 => 1.34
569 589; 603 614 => 1.03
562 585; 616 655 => 1.27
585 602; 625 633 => 1.16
